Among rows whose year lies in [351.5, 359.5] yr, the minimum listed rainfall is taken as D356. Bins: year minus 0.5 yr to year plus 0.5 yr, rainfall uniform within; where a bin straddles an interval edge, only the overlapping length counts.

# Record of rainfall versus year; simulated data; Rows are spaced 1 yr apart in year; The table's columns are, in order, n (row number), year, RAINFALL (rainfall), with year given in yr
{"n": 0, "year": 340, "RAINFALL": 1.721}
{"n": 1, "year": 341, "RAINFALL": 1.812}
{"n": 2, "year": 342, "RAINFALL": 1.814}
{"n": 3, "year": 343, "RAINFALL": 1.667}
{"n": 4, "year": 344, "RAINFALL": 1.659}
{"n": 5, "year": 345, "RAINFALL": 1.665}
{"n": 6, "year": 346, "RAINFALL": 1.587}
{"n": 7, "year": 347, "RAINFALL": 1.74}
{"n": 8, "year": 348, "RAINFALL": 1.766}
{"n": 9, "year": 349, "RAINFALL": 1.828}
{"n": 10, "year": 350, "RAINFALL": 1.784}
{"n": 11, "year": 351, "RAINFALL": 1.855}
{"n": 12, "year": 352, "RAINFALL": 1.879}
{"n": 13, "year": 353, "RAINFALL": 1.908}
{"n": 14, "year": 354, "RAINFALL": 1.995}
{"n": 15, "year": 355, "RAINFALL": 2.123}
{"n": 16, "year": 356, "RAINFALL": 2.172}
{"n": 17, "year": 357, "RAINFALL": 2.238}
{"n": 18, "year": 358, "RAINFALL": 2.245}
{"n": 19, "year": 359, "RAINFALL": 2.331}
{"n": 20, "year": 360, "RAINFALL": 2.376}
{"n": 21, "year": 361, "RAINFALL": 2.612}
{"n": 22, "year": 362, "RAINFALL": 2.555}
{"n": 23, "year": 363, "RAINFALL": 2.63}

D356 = 1.879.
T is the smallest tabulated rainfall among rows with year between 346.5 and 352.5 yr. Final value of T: 1.74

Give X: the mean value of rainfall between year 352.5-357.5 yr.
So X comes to 2.09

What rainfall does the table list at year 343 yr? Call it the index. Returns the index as 1.667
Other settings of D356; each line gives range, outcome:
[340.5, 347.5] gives 1.587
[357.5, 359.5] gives 2.245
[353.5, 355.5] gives 1.995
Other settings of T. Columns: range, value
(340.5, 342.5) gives 1.812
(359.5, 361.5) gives 2.376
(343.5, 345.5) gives 1.659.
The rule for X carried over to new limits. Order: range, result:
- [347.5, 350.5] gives 1.79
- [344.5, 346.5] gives 1.63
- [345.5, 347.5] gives 1.66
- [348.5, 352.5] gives 1.84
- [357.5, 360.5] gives 2.32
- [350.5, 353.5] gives 1.88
